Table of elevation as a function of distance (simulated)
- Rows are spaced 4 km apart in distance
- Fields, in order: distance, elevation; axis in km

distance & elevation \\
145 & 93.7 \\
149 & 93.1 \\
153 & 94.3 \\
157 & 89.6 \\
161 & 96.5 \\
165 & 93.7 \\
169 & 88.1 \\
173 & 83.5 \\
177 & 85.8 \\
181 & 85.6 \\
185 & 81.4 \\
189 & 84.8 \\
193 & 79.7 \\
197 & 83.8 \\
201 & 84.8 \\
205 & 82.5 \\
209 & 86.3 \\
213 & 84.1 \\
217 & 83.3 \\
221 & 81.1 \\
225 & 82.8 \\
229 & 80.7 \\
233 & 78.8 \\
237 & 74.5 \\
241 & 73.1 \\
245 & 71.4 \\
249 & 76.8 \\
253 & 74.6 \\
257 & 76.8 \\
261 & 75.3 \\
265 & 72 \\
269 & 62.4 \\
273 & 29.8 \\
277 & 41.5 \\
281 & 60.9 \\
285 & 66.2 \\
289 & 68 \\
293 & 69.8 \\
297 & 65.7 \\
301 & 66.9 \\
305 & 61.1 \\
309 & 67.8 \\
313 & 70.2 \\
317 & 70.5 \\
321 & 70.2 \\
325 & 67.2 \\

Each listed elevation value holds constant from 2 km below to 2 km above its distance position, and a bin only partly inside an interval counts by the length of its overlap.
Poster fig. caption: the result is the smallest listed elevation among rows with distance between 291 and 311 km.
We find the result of 61.1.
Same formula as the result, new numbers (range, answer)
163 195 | 79.7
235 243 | 73.1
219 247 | 71.4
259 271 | 62.4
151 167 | 89.6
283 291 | 66.2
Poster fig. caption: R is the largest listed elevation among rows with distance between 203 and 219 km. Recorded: 86.3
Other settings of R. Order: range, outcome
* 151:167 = 96.5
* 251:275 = 76.8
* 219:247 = 82.8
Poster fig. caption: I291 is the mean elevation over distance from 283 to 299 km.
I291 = 67.4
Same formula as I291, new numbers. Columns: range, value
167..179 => 85.8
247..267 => 75.1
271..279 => 35.6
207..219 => 84.6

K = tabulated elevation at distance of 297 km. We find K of 65.7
